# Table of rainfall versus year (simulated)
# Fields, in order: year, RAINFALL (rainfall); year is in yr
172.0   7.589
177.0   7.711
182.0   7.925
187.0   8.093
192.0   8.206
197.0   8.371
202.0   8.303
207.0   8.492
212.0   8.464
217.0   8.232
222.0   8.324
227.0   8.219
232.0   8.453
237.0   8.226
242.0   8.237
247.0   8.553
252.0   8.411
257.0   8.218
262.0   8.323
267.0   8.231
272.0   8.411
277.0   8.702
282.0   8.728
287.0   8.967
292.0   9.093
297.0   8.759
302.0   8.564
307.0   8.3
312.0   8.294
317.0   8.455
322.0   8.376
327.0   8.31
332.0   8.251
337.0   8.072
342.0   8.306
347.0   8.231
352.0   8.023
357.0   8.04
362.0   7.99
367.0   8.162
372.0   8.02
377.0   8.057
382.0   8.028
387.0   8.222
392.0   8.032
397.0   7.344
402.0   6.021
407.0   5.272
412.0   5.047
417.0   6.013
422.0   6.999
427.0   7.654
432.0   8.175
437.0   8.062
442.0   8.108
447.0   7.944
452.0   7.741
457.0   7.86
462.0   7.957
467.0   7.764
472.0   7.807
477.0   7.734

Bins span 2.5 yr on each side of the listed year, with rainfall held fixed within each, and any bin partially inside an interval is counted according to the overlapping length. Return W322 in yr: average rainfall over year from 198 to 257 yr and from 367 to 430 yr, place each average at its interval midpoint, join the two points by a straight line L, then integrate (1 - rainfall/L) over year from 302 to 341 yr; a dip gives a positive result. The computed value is -3.3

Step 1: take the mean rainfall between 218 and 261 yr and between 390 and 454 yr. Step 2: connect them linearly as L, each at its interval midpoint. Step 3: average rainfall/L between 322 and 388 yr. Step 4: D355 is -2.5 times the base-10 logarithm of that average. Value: -0.08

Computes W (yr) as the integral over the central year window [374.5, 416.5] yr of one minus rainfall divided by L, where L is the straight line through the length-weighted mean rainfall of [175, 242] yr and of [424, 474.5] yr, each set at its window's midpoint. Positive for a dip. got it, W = 5.4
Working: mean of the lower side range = 8.24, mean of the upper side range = 7.9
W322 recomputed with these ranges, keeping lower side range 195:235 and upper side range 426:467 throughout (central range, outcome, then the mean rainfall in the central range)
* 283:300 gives -1.4 yr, 8.91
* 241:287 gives -1.1 yr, 8.46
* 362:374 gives 0.0 yr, 8.07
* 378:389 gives -0.1 yr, 8.11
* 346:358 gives 0.0 yr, 8.09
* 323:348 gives -0.3 yr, 8.24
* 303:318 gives -0.3 yr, 8.36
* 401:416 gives 4.8 yr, 5.45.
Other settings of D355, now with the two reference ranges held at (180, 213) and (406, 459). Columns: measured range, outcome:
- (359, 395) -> -0.08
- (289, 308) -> -0.12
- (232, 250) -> -0.04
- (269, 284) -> -0.09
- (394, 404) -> 0.09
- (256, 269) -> -0.04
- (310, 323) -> -0.09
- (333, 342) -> -0.07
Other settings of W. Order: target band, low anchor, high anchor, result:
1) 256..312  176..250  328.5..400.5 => -2.84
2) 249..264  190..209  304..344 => 0.00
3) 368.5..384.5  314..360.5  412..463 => -0.19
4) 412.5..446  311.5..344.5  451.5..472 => 2.40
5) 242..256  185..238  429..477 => -0.27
